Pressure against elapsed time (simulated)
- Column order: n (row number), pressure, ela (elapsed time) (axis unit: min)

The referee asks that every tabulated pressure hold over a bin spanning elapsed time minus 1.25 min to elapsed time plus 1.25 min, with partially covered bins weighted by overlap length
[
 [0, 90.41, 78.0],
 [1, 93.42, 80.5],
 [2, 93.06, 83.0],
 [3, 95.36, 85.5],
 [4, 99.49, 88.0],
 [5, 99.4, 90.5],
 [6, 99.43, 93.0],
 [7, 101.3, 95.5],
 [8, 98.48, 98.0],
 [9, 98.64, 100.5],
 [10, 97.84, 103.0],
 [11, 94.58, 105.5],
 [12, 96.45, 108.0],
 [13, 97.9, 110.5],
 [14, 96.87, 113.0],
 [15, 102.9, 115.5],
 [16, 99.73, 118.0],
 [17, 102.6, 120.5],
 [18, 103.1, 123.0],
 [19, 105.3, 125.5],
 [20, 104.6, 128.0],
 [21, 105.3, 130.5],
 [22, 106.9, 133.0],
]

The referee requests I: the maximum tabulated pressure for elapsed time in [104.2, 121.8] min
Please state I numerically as 102.9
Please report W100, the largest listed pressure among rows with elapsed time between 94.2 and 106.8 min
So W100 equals 101.3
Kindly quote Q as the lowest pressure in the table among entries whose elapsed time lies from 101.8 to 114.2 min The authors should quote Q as 94.58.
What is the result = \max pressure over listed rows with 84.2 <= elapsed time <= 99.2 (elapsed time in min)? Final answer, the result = 101.3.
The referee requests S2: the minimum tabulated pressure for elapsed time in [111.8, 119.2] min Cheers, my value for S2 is 96.87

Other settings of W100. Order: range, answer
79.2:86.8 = 95.36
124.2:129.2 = 105.3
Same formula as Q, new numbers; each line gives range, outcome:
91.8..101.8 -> 98.48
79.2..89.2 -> 93.06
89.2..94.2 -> 99.4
